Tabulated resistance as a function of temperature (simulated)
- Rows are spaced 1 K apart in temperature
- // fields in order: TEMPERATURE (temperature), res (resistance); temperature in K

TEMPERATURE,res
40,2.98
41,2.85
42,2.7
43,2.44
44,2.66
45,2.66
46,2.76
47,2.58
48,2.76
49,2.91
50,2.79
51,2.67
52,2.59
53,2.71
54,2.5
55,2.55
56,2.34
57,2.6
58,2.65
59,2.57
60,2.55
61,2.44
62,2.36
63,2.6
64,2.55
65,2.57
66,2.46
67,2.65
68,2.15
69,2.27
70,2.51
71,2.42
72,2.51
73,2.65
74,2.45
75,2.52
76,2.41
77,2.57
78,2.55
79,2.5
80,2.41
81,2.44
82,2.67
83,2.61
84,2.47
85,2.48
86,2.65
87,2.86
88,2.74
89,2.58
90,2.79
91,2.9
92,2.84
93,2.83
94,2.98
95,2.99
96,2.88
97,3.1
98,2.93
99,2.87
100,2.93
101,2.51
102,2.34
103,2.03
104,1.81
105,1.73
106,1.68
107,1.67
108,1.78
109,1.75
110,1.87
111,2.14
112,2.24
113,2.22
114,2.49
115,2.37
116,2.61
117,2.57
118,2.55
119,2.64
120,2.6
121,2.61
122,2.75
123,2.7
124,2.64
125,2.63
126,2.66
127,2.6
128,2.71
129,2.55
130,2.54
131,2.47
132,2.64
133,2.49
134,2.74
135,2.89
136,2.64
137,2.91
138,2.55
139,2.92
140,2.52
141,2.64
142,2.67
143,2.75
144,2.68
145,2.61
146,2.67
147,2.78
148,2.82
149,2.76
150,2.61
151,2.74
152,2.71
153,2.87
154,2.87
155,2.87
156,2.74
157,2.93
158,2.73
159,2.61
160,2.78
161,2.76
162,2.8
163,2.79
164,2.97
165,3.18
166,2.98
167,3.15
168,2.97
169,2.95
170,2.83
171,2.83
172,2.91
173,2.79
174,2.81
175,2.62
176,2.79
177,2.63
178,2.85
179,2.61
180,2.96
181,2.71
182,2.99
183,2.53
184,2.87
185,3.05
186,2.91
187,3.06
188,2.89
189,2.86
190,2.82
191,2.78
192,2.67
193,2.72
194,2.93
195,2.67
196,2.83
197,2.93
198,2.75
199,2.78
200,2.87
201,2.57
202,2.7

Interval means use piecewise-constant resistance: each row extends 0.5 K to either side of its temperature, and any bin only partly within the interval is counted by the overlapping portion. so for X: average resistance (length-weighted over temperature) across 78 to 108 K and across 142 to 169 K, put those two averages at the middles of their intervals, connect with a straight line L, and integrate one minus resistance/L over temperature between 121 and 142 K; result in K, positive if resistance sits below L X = 0.4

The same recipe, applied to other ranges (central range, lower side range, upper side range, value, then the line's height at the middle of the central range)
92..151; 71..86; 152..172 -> 3.4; 2.7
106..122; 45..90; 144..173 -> 2.5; 2.7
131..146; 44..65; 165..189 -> 0.5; 2.78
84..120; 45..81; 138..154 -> 2.1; 2.63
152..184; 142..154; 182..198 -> -0.6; 2.78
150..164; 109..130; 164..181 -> -0.2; 2.76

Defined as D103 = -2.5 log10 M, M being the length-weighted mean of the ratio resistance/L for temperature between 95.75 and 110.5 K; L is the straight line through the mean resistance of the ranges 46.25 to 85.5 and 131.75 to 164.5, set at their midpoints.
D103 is 0.170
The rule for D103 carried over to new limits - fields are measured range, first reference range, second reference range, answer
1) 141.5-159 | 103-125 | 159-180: -0.04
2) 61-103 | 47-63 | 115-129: 0.00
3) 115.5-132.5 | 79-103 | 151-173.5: 0.07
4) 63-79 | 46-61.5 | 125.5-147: 0.06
